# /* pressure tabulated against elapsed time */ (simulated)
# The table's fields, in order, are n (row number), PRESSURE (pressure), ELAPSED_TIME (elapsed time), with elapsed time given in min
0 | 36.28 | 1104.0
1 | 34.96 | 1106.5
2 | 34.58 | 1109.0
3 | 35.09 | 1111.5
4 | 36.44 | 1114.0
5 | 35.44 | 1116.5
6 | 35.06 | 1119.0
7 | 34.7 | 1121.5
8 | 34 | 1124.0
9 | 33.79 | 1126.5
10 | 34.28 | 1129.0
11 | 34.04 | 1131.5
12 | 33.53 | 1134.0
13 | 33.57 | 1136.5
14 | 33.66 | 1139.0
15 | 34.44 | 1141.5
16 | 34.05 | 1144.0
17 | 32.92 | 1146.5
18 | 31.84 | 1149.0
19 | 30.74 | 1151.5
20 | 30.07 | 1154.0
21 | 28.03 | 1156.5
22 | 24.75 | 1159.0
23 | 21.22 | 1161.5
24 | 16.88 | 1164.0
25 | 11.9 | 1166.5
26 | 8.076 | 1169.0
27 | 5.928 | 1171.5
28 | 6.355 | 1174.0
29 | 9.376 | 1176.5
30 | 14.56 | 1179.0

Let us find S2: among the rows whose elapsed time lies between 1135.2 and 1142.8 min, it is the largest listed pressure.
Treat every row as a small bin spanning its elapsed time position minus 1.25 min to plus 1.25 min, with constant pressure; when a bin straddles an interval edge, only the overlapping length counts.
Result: 34.44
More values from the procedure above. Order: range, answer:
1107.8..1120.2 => 36.44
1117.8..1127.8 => 35.06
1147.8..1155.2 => 31.84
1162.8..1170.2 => 16.88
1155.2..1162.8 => 28.03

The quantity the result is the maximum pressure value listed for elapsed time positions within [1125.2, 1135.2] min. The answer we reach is 34.28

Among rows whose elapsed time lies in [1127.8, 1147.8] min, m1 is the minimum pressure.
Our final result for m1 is 32.92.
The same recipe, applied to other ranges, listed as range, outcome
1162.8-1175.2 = 5.928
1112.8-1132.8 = 33.79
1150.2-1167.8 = 11.9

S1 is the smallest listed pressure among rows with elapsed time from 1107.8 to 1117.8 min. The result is 34.58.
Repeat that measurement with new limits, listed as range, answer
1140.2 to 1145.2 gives 34.05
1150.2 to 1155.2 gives 30.07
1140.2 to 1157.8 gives 28.03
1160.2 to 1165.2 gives 16.88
